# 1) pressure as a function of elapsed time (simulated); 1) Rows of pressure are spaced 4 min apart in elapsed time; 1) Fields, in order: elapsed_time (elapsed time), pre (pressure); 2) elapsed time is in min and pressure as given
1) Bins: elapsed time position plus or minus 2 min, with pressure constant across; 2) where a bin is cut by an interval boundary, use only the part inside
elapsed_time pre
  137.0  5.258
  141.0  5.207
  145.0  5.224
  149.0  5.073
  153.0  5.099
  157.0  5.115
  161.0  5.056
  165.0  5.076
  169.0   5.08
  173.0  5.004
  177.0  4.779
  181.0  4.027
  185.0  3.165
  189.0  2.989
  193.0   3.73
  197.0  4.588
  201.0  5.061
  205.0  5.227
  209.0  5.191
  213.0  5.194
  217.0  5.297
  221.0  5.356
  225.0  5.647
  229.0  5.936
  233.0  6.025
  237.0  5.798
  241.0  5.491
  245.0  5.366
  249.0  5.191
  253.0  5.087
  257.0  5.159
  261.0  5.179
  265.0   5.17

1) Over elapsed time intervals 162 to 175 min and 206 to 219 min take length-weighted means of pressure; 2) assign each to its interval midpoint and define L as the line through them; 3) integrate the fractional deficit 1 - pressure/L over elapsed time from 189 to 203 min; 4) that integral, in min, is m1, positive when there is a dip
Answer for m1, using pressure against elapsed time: 2.5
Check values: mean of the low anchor 5.05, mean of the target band 4.25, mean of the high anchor 5.23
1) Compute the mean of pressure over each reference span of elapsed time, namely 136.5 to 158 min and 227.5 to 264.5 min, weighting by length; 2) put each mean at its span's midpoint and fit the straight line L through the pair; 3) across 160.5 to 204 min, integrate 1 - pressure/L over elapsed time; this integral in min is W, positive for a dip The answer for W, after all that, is 7.0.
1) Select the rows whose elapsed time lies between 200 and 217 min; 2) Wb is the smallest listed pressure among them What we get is 5.061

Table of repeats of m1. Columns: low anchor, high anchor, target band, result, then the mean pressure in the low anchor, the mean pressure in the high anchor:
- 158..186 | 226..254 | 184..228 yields 3.5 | 4.67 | 5.58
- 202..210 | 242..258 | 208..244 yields -2.4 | 5.19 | 5.22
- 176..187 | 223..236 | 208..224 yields 0.1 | 3.92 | 5.86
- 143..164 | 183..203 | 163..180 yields -1.4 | 5.11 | 3.91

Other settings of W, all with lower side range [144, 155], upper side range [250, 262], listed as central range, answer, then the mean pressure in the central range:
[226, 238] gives -1.8 min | 5.91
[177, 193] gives 4.7 min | 3.61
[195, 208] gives 0.4 min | 4.98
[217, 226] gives -0.5 min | 5.44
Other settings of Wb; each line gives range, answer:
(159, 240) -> 2.989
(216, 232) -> 5.297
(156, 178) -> 4.779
